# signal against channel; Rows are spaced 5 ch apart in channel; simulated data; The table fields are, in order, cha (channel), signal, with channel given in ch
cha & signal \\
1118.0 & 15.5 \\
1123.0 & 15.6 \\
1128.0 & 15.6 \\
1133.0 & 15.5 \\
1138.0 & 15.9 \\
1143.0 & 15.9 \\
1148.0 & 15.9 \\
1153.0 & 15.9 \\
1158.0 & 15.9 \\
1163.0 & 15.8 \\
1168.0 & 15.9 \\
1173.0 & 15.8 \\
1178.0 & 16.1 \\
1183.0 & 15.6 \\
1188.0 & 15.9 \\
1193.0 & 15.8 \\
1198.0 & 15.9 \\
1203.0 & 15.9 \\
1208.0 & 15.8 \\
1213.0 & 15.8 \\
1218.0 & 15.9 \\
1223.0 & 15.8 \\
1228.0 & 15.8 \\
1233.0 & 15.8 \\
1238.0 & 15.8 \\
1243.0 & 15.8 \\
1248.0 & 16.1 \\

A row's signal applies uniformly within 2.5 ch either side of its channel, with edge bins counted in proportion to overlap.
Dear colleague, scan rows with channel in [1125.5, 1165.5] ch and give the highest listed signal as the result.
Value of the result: 15.9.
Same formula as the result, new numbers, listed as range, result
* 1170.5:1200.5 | 16.1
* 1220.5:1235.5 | 15.8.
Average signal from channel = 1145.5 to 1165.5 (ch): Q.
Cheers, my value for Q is 15.9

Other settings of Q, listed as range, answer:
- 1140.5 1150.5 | 15.9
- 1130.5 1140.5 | 15.7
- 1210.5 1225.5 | 15.8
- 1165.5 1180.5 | 15.9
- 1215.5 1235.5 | 15.8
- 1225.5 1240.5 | 15.8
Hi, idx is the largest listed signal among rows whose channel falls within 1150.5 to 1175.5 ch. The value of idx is 15.9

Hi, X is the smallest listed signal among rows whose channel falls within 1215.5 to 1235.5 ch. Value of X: 15.8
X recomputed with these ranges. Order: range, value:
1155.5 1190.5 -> 15.6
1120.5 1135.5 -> 15.5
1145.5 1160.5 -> 15.9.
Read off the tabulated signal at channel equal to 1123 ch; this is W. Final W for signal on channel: 15.6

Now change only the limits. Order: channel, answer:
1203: 15.9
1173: 15.8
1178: 16.1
